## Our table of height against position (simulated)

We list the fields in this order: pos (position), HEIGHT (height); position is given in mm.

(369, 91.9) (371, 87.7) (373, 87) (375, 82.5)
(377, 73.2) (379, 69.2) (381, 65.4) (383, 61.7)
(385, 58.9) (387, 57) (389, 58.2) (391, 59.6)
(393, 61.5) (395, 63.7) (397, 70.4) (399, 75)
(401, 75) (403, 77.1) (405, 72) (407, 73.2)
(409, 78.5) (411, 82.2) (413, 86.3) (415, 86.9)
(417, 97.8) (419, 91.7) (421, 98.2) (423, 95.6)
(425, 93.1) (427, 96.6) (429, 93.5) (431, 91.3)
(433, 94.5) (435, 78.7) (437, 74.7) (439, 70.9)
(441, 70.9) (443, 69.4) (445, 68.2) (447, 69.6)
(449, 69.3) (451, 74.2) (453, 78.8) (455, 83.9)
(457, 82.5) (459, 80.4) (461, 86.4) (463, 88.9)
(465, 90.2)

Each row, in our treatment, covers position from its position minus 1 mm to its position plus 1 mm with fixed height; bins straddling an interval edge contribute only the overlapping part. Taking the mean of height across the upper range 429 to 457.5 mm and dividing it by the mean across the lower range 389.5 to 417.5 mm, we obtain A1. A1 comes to 1.03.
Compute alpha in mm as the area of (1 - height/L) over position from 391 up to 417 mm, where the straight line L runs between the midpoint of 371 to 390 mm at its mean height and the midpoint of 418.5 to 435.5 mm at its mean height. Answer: 1.93 mm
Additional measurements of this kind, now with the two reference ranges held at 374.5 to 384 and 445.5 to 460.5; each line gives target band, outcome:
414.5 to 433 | -5.0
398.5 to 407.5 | -0.3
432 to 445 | -0.1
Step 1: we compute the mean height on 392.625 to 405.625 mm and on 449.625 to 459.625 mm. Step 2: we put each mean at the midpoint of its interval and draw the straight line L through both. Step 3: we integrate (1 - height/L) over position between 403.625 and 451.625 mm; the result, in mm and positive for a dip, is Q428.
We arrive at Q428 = -4.6 mm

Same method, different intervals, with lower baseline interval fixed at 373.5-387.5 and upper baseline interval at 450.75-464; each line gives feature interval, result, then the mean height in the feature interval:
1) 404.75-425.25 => -3.5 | 87.2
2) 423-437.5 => -2.3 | 89.9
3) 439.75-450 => 1.4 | 69.5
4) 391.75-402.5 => 0.3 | 69.3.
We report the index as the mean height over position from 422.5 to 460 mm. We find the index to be 80.7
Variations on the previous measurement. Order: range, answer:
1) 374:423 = 74.4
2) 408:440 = 88.2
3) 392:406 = 70.7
